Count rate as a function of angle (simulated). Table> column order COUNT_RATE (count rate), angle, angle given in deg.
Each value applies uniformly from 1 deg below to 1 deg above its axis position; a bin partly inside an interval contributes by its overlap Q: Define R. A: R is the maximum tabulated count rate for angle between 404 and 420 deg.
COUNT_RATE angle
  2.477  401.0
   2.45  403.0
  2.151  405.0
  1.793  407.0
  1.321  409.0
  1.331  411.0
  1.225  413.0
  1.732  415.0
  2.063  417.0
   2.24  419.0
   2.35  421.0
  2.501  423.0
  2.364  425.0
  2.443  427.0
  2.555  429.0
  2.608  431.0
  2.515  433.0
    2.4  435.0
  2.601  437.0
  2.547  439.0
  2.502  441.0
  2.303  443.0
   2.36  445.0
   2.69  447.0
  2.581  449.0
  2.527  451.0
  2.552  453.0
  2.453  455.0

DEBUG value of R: 2.24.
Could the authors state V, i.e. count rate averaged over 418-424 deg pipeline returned 2.36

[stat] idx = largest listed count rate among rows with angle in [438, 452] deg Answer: 2.69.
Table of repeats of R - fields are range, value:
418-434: 2.608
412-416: 1.732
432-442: 2.601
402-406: 2.45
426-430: 2.555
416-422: 2.35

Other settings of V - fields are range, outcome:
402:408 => 2.13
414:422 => 2.1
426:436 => 2.5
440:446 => 2.39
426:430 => 2.5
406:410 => 1.56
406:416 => 1.48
